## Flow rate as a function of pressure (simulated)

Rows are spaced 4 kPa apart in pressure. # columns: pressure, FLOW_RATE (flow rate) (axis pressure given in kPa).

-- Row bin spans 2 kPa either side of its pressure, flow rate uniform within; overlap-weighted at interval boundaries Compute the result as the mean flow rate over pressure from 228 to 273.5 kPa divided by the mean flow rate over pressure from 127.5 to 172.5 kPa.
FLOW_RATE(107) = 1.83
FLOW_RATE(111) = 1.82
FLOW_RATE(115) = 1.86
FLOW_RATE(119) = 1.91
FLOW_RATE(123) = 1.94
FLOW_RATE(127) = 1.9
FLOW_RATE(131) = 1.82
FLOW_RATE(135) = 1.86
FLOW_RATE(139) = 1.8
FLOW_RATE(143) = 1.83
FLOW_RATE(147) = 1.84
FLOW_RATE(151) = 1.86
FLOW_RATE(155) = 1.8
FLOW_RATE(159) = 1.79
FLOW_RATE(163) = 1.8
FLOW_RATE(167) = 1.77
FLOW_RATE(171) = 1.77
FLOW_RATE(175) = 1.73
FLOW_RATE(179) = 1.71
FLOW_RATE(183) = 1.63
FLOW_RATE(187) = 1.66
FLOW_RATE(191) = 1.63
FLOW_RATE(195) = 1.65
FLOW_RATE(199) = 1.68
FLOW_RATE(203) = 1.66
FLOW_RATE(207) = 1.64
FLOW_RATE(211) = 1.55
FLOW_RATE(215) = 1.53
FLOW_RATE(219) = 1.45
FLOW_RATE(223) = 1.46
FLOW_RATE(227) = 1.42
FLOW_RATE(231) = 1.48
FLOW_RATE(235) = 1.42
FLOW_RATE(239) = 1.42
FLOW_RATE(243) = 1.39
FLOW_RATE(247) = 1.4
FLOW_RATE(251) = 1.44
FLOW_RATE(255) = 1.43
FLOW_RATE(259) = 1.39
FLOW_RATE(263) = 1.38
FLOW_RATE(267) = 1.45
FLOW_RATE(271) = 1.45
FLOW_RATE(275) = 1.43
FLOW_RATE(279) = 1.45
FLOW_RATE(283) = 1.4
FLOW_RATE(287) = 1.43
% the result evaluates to 0.8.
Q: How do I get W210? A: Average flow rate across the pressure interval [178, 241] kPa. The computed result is 1.56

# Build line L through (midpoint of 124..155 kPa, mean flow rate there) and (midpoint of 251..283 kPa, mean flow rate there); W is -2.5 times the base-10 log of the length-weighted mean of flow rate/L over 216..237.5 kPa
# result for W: 0.08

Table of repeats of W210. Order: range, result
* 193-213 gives 1.64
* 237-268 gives 1.41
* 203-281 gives 1.46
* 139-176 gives 1.8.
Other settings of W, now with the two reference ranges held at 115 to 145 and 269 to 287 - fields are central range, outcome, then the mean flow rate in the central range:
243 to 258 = 0.071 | 1.42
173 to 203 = 0.017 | 1.67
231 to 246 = 0.095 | 1.42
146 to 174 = -0.014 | 1.8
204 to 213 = 0.023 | 1.6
